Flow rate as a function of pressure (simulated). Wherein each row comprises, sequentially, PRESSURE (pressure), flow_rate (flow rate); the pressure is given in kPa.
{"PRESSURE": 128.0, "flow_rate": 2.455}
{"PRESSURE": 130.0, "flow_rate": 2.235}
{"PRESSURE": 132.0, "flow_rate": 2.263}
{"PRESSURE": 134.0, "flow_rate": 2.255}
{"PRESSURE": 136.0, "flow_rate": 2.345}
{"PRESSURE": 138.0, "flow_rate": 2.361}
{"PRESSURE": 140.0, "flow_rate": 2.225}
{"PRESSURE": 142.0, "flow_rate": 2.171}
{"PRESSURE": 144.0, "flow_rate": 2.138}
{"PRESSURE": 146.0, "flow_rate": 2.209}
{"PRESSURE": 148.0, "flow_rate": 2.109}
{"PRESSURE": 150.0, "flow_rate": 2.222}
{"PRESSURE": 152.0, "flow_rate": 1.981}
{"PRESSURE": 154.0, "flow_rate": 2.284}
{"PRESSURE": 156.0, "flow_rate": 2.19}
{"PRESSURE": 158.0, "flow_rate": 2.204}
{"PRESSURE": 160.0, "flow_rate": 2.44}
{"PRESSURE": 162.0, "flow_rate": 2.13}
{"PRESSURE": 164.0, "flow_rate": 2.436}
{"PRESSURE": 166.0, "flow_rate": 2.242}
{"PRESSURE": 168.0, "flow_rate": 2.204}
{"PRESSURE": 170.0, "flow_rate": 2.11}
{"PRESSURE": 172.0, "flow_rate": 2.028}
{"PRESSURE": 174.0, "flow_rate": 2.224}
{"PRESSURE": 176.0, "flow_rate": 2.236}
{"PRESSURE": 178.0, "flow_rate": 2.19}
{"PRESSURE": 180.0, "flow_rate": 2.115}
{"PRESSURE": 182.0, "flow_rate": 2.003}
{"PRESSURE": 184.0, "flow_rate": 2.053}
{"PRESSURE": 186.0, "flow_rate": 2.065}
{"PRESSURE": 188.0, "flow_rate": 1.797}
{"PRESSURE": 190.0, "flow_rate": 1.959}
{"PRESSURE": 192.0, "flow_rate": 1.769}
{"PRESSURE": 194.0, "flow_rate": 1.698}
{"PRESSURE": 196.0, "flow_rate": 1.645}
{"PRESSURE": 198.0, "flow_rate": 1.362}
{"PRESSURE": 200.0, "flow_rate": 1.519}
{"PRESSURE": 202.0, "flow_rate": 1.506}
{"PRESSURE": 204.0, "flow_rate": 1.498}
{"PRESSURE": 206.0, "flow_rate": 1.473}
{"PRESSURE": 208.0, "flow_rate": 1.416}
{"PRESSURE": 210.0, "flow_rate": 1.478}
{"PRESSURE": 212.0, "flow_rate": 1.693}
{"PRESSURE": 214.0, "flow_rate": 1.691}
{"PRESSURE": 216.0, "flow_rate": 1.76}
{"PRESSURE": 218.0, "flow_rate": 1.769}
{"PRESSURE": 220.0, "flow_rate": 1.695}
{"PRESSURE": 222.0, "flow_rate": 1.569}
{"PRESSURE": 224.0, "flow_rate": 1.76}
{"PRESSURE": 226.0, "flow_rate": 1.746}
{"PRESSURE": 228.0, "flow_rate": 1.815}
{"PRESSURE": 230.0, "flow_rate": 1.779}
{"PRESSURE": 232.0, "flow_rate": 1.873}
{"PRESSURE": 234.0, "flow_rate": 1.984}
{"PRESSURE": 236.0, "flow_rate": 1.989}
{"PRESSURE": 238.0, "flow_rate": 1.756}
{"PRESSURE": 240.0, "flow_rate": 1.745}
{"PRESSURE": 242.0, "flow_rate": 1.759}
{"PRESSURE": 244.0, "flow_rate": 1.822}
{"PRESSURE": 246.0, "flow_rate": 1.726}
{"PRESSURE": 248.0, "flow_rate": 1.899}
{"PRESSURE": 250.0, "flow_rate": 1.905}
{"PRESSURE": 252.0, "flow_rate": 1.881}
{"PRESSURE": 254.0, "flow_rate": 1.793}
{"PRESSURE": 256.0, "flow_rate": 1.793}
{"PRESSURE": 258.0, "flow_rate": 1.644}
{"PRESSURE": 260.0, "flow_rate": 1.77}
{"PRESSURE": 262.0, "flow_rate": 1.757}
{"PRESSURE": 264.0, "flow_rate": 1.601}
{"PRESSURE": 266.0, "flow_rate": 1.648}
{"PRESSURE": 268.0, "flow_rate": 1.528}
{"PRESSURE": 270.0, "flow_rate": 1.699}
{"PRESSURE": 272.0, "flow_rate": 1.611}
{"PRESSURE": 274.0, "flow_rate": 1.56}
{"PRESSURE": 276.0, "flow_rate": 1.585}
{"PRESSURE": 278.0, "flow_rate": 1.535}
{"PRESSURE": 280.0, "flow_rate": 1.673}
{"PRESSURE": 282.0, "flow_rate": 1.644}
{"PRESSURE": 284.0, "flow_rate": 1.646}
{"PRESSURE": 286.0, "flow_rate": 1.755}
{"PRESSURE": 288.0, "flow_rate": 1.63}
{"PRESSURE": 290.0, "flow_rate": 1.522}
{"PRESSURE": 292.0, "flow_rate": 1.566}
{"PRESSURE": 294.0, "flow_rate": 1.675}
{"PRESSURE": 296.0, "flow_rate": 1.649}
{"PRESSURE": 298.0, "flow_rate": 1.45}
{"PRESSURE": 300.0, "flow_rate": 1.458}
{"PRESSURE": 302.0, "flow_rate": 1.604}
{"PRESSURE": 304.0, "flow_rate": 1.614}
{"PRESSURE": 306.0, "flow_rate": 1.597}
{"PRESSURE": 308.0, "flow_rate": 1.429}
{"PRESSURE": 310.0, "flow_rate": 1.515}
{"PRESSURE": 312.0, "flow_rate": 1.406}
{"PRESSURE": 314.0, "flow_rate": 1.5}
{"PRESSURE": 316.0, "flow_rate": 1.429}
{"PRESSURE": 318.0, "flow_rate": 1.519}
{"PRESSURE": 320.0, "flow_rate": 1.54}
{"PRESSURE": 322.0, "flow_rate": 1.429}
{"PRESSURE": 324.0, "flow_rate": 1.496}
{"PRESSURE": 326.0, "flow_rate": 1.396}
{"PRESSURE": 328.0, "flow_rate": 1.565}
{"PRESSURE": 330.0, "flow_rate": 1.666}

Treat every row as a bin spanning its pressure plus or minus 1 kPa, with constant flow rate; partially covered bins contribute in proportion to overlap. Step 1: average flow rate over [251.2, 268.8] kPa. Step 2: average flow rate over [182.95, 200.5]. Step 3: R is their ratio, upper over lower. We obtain 0.97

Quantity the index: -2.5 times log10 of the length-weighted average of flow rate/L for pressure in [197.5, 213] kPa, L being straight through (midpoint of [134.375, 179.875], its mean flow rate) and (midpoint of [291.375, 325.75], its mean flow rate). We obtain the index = 0.31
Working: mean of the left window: 2.21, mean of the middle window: 1.5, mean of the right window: 1.52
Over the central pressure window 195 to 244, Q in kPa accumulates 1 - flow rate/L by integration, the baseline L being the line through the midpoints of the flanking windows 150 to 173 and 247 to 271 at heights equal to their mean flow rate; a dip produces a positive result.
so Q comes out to 6.16 kPa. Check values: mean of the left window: 2.21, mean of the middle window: 1.68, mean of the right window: 1.74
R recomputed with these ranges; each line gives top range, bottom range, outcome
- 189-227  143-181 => 0.74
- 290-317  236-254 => 0.84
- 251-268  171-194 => 0.85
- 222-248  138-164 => 0.82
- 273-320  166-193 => 0.76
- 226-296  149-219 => 0.89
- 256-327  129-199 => 0.75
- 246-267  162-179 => 0.80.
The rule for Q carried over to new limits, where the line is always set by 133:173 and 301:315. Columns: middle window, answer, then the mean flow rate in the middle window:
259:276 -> 0.6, 1.64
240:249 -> 0.1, 1.8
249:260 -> -0.2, 1.8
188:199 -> 1.8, 1.7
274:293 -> 0.2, 1.61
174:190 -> 0.1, 2.07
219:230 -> 1.0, 1.72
